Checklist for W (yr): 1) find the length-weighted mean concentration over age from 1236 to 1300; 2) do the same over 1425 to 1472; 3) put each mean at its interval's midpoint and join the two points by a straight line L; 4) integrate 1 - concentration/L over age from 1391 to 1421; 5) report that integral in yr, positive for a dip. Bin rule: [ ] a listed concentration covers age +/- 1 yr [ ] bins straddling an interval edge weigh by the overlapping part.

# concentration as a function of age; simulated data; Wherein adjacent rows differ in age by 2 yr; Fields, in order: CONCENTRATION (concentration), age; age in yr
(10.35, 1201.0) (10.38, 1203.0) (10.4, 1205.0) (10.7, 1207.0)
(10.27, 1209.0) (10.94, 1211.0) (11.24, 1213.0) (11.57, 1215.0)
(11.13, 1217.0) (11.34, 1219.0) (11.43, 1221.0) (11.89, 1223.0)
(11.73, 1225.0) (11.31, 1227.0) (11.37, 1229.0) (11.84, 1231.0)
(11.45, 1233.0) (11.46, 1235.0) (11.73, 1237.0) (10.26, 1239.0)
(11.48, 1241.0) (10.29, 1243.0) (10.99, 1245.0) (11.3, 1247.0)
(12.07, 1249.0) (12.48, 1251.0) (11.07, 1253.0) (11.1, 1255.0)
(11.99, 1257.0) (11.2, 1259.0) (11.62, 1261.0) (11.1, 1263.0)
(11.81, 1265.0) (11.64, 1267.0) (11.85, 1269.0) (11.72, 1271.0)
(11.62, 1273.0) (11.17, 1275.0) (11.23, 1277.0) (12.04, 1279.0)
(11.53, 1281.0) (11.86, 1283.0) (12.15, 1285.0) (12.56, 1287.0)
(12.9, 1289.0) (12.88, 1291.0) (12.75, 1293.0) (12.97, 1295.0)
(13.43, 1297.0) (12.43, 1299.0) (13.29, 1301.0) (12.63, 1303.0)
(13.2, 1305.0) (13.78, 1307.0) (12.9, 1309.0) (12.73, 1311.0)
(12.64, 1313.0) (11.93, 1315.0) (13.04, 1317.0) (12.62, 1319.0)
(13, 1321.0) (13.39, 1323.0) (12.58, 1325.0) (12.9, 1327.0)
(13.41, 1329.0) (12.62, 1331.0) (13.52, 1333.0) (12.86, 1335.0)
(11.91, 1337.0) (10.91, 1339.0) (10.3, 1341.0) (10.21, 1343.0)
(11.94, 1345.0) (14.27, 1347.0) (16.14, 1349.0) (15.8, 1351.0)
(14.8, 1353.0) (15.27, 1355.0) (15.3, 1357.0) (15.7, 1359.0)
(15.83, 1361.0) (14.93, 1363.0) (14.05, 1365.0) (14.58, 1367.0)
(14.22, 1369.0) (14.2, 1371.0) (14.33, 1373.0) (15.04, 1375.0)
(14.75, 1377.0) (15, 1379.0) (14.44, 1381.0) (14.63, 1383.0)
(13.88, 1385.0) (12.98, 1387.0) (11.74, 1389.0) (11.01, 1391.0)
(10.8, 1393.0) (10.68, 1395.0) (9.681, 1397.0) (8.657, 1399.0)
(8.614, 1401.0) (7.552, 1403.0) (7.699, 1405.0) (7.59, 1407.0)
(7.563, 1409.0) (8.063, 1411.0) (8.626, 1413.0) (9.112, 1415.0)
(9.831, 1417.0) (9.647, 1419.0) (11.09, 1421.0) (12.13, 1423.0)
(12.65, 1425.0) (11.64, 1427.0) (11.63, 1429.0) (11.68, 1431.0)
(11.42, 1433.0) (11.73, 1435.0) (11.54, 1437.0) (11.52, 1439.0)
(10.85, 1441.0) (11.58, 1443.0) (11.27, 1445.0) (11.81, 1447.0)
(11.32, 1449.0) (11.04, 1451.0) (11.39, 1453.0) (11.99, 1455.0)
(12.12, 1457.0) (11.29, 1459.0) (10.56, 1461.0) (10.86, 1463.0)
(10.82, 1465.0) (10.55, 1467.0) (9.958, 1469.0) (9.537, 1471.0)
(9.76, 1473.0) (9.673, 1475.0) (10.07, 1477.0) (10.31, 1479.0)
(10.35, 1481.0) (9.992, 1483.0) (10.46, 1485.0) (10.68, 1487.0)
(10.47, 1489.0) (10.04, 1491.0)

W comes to 6.2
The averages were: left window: 11.8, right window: 11.3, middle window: 9.01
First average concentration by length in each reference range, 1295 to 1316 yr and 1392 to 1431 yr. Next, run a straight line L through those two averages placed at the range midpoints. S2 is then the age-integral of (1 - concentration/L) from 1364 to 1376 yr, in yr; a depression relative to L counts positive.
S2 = -3.8 yr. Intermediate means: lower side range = 12.9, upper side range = 9.7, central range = 14.4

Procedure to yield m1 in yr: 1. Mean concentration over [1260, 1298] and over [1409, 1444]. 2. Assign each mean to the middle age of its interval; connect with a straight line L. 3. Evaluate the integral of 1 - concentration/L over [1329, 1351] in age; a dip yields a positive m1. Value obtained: -2.19 yr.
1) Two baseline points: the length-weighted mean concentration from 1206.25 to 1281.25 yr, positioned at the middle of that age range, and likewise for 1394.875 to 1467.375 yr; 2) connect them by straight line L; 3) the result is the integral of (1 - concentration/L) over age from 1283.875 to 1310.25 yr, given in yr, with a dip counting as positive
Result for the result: -4.2 yr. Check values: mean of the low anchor 11.4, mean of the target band 12.9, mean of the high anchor 10.5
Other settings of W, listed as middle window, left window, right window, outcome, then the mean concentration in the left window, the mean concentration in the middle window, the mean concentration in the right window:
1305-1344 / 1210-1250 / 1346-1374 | 4.04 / 11.3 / 12.5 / 15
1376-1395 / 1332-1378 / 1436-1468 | 0.02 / 14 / 13.1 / 11.3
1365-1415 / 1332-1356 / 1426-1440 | 3.58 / 13.2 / 11.5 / 11.6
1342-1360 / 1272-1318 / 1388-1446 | -4.58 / 12.5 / 14.4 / 10.3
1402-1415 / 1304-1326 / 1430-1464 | 4.28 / 12.9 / 7.95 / 11.4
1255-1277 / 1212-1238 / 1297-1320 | 1.14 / 11.5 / 11.5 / 12.9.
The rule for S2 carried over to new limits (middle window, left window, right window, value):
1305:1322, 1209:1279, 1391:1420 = -4.11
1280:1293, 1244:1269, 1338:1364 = -0.04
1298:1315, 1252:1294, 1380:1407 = -2.01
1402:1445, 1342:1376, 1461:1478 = 5.87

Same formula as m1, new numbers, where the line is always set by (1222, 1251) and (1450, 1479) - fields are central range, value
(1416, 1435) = -0.9 yr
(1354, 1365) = -4.3 yr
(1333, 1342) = -0.5 yr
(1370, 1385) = -5.0 yr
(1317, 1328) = -1.8 yr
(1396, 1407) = 2.5 yr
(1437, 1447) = -0.6 yr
